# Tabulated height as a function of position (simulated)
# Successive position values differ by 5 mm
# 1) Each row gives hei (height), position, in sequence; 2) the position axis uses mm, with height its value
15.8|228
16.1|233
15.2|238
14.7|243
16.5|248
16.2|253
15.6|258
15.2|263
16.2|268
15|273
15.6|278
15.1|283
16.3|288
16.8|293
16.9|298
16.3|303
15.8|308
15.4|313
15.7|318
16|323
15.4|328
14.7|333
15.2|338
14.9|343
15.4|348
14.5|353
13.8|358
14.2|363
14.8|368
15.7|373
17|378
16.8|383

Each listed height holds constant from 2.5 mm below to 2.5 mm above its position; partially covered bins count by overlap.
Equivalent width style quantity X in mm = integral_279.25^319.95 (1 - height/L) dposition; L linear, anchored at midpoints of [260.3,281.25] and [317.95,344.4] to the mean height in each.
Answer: -1.7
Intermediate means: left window 15.5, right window 15.3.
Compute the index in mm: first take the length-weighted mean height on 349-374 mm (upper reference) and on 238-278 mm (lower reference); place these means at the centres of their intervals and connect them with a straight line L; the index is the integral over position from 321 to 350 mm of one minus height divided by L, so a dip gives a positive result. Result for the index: -0.8 mm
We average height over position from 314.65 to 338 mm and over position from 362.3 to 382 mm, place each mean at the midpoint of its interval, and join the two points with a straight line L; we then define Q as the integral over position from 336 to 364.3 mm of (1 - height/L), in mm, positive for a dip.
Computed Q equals 1.6 mm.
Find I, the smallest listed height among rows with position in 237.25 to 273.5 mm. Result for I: 14.7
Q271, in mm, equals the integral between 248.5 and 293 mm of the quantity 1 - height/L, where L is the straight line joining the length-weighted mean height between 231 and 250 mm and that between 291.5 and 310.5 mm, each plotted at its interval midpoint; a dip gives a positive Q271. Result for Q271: 0.71 mm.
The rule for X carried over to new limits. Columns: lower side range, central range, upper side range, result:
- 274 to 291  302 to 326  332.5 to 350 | -0.7 mm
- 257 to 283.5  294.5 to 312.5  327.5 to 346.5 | -1.2 mm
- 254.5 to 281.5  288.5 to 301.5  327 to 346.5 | -1.2 mm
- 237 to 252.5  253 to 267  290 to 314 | 0.1 mm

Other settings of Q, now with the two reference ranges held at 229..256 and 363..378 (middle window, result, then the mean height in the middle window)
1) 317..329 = -0.2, 15.7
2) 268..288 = 0.2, 15.5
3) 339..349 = 0.2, 15.1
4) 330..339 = 0.3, 14.9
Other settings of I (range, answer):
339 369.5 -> 13.8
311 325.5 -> 15.4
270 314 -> 15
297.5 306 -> 16.3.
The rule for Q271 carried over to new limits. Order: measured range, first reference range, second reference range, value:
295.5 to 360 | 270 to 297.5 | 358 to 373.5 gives -0.8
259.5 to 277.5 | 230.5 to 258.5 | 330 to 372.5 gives 0.0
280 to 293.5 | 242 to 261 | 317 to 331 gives -0.2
